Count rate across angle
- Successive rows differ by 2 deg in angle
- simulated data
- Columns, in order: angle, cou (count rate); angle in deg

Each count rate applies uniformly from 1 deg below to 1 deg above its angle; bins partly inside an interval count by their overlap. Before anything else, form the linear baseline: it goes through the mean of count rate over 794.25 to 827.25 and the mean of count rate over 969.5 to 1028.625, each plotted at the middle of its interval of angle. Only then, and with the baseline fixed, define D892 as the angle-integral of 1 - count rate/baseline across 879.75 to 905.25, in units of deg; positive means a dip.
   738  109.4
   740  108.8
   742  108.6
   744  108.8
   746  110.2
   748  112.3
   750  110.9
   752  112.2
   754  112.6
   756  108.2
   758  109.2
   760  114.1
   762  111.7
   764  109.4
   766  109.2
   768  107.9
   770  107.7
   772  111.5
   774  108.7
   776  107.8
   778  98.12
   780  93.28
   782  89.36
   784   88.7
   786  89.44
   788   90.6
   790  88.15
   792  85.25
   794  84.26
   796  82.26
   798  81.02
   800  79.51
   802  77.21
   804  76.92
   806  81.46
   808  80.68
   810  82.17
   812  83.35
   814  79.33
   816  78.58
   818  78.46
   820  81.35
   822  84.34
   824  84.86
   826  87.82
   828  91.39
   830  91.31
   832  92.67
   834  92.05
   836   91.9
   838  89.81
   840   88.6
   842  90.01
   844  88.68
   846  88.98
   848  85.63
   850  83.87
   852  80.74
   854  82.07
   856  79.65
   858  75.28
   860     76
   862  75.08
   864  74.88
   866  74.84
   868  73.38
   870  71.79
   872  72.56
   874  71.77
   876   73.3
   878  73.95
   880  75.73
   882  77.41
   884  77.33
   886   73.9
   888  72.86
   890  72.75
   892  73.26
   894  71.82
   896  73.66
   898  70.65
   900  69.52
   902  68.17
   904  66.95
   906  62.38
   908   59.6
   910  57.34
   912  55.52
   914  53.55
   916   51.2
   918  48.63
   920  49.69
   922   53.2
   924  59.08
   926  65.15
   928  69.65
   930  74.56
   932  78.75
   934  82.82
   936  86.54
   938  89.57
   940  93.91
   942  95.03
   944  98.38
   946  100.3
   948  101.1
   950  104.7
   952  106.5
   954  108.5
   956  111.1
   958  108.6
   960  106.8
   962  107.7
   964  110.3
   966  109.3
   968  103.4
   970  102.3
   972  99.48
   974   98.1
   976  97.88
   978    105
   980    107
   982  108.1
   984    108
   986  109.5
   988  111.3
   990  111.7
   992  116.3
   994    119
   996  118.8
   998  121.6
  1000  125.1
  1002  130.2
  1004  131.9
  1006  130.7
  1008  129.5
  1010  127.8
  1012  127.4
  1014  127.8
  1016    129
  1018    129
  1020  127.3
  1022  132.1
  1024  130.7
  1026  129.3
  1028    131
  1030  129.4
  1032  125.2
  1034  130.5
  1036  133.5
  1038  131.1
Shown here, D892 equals 6.6 deg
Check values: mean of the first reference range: 81.4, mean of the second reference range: 119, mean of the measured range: 72.4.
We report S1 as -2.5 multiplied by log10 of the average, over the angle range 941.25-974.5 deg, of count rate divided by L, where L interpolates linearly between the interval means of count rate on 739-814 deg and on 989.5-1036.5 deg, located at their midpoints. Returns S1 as 0.15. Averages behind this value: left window 97.6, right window 127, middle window 104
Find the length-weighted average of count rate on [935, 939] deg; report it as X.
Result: 88.1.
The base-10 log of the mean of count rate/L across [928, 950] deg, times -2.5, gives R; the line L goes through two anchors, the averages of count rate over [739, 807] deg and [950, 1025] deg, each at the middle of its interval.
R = 0.24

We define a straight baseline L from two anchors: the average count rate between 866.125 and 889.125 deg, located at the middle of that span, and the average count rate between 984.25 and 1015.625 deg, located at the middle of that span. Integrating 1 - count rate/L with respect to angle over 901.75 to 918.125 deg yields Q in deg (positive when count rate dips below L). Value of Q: 5.4 deg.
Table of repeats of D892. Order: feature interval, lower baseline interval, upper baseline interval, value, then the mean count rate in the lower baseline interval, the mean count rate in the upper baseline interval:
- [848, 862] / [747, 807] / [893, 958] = 1.1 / 98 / 76.7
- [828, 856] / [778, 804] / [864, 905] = -3.3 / 85.9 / 72.8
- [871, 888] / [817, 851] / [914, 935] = 0.2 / 87.7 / 62.8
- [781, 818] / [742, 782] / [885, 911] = 5.4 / 108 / 68.7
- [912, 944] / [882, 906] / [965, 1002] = 6.1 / 71.7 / 110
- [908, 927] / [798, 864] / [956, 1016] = 8.6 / 83.6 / 114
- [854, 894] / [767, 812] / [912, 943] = 1.6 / 90.4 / 69.6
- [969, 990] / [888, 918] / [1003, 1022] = 0.9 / 64.5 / 129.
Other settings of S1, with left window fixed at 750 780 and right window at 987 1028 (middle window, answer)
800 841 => 0.310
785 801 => 0.285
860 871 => 0.482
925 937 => 0.494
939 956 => 0.192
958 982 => 0.174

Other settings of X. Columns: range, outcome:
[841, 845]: 89.3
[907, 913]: 57.5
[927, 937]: 78.5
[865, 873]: 73.1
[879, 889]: 75.4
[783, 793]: 88.4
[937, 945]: 94.2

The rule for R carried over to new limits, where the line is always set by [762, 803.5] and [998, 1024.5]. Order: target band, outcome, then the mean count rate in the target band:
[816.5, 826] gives 0.21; 82.6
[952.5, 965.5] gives 0.12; 109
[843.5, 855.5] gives 0.23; 84.6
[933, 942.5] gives 0.30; 89.3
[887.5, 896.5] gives 0.46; 72.8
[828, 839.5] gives 0.12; 91.4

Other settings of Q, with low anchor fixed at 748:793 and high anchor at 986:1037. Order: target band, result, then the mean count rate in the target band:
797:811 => 3.48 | 79.9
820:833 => 2.43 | 88.2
